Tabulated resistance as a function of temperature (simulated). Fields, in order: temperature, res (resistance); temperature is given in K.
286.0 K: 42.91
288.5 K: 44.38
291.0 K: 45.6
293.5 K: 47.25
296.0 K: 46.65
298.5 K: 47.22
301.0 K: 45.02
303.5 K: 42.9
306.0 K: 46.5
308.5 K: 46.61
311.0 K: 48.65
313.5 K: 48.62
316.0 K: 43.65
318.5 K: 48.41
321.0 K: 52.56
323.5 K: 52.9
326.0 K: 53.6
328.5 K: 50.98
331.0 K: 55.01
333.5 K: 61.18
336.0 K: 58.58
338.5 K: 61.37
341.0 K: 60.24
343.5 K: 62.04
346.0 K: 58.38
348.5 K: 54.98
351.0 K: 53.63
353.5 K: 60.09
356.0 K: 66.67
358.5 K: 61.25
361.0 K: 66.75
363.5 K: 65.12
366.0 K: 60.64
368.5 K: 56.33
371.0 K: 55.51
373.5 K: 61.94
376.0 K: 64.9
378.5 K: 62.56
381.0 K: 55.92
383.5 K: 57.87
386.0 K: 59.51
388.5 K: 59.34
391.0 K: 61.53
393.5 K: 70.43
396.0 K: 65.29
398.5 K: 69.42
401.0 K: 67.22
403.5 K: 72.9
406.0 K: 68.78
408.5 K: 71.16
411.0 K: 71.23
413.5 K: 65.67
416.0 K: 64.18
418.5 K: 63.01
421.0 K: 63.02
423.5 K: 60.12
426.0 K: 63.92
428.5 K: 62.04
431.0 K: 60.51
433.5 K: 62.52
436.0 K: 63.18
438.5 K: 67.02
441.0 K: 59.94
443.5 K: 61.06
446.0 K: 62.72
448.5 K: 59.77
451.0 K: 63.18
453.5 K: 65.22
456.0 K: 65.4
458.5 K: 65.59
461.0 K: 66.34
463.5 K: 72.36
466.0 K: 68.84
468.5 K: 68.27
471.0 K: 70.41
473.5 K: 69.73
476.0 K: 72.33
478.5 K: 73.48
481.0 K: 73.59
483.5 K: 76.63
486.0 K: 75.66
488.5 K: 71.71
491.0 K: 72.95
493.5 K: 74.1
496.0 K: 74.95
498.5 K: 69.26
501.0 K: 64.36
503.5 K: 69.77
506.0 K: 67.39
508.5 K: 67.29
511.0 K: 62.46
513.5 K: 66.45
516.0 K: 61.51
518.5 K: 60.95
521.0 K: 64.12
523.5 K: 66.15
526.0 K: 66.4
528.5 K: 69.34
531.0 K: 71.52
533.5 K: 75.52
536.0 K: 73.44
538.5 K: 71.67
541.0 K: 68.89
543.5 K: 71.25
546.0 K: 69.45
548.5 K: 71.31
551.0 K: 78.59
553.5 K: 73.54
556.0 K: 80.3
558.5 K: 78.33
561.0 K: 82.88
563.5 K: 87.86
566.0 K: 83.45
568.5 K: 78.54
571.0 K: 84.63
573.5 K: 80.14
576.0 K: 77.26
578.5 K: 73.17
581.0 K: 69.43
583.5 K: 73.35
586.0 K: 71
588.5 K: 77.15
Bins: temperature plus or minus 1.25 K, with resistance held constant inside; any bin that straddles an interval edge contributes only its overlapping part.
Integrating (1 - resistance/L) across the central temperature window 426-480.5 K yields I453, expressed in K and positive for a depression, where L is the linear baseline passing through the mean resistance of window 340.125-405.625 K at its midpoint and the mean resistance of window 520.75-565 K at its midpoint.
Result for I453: 1.44 K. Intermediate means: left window 62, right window 73.6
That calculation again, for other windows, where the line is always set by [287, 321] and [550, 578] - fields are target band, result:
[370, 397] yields -2.2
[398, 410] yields -2.1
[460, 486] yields -1.1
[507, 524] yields 2.3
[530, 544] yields 0.9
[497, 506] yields 0.5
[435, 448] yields 0.4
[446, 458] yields 0.4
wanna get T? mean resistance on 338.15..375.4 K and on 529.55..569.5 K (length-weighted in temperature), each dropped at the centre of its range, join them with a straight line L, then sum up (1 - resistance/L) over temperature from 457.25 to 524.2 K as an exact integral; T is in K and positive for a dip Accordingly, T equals 1.87 K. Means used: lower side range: 60.4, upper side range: 76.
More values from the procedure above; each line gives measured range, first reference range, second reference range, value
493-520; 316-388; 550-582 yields 2.4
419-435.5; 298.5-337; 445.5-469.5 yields 0.1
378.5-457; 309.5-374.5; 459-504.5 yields 0.8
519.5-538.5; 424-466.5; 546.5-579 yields 1.3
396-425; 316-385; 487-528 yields -2.4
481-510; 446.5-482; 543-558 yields -0.4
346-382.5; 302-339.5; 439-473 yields -2.9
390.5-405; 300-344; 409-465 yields -2.0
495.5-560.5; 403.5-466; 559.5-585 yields 4.0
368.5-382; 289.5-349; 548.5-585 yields -0.5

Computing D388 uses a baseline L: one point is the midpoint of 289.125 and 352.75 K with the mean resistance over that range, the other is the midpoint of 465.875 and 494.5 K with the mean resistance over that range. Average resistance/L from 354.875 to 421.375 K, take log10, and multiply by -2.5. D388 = -0.06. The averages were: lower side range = 51.7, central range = 64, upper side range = 72.4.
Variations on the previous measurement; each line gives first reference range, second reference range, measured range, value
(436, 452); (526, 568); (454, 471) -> -0.053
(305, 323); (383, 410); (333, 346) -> -0.130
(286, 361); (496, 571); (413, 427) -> -0.031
